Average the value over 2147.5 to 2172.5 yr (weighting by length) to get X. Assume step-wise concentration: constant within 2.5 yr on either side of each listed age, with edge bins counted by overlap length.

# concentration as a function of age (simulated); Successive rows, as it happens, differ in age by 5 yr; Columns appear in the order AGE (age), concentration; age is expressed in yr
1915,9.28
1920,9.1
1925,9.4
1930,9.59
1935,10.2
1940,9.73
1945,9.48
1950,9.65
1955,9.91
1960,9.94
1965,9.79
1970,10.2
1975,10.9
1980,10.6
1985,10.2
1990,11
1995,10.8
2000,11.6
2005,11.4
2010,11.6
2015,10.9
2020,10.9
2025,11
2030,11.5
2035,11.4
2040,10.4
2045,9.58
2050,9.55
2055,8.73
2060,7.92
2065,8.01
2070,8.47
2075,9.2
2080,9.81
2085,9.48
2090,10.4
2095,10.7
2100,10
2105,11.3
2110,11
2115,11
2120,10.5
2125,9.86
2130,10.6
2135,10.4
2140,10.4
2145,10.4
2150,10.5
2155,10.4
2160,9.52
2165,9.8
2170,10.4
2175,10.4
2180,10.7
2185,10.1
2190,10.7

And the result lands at 10.1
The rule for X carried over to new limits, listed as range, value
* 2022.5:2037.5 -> 11.3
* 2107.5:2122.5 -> 10.8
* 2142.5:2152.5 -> 10.4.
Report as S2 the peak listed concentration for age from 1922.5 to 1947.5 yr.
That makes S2 10.2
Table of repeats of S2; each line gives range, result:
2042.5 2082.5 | 9.81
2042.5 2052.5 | 9.58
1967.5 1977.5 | 10.9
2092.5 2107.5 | 11.3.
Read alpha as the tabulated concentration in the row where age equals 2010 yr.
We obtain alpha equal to 11.6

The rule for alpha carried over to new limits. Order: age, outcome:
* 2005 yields 11.4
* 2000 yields 11.6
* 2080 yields 9.81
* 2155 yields 10.4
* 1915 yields 9.28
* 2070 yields 8.47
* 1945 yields 9.48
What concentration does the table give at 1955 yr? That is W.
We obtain 9.91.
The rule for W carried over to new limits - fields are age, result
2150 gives 10.5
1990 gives 11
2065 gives 8.01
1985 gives 10.2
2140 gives 10.4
